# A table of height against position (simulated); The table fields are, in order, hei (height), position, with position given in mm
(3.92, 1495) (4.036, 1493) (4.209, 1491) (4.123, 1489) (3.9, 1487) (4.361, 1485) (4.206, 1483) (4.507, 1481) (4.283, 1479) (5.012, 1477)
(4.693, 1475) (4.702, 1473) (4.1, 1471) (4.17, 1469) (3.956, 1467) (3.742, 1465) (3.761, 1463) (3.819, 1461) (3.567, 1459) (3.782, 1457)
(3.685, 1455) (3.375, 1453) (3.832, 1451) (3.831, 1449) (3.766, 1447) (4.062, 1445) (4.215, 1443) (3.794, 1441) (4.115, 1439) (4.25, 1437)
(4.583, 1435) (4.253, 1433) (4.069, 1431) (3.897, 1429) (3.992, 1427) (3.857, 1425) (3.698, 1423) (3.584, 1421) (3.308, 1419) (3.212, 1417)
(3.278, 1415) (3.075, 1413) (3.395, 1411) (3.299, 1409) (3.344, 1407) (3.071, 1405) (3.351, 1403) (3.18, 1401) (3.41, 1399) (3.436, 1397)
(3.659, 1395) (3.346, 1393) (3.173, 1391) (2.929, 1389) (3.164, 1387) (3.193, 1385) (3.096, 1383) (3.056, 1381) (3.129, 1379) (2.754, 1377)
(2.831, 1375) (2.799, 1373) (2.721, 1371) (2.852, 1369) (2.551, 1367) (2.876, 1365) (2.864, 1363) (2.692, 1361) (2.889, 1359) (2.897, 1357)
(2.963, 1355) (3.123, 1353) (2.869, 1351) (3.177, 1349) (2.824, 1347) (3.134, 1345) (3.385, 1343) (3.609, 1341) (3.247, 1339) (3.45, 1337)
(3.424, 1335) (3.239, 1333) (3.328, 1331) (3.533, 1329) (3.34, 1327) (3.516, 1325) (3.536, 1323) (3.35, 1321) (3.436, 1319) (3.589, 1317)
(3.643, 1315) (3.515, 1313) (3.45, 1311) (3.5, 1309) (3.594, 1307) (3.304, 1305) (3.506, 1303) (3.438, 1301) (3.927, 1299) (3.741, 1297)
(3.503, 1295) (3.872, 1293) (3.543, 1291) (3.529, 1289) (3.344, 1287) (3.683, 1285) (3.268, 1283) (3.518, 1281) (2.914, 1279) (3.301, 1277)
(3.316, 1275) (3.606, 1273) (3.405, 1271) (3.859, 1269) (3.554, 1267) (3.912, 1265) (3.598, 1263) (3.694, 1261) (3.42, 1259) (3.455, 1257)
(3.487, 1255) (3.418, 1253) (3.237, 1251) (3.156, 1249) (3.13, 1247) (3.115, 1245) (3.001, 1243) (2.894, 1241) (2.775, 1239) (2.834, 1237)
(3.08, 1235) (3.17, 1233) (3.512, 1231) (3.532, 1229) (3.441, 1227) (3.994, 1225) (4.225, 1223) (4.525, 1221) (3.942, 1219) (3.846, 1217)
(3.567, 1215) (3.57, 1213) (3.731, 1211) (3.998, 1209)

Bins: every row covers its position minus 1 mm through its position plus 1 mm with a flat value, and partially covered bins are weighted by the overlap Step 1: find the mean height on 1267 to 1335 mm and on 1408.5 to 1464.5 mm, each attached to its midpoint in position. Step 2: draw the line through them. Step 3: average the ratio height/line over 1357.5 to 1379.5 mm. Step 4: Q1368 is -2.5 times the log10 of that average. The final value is 0.28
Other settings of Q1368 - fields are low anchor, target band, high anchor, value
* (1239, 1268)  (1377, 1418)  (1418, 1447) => 0.19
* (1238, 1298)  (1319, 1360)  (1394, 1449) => 0.09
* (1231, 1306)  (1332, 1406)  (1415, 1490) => 0.20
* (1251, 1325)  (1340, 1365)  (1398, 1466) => 0.19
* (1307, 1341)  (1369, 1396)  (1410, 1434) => 0.17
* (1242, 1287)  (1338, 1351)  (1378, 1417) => 0.04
